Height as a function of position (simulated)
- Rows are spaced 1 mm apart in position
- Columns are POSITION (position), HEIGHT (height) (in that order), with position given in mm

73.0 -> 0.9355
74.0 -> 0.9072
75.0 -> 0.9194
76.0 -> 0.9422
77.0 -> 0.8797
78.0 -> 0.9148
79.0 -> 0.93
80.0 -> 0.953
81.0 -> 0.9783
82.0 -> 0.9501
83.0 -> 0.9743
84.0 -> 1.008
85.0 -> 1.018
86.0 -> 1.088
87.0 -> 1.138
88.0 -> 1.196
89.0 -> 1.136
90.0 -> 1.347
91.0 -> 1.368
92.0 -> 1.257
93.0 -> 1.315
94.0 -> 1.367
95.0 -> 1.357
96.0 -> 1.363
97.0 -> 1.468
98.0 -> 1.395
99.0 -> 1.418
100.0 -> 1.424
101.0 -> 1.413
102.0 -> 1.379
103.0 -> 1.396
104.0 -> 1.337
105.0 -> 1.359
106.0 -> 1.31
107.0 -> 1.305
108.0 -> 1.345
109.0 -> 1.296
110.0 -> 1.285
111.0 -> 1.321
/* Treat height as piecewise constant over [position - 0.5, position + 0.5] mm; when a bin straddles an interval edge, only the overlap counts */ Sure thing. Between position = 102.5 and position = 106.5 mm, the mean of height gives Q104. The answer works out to 1.35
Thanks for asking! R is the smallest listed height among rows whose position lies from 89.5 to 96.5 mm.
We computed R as 1.257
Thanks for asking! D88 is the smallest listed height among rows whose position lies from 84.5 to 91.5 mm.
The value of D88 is 1.018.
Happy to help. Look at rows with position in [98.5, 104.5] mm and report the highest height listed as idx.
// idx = 1.424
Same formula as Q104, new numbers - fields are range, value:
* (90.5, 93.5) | 1.31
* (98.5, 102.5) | 1.41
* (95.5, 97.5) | 1.42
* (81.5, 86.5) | 1.01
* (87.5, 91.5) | 1.26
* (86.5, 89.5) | 1.16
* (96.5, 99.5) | 1.43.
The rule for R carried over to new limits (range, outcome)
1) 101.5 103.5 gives 1.379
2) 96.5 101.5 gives 1.395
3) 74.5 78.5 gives 0.8797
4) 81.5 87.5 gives 0.9501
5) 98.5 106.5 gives 1.31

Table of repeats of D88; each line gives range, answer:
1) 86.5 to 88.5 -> 1.138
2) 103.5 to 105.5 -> 1.337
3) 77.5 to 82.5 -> 0.9148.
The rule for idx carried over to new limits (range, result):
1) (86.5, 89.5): 1.196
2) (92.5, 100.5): 1.468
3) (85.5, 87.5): 1.138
